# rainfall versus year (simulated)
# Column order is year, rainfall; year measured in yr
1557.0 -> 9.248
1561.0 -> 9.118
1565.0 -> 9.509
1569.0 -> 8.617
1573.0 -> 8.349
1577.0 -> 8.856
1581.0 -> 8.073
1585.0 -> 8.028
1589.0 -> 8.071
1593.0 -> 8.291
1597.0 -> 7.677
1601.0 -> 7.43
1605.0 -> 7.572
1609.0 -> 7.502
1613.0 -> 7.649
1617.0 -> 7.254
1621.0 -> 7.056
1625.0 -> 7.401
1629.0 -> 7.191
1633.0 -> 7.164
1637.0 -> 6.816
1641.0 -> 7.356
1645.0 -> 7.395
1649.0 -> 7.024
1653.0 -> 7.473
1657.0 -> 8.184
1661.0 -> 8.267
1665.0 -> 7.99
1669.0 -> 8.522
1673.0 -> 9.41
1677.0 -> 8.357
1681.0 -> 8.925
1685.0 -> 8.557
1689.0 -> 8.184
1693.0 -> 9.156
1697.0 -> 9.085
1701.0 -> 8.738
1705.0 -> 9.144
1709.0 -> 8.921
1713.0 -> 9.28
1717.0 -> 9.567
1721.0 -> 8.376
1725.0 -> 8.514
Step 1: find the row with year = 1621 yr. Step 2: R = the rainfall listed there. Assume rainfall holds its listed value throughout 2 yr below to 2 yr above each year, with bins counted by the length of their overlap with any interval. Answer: 7.056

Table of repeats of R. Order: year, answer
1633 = 7.164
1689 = 8.184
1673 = 9.41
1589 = 8.071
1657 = 8.184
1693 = 9.156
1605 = 7.572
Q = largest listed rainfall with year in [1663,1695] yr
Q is 9.41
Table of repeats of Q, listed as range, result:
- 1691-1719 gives 9.567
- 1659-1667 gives 8.267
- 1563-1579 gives 9.509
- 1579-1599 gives 8.291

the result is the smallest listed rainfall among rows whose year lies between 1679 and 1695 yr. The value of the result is 8.184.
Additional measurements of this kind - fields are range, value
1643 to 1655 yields 7.024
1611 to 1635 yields 7.056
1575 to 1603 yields 7.43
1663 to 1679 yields 7.99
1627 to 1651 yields 6.816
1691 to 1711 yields 8.738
